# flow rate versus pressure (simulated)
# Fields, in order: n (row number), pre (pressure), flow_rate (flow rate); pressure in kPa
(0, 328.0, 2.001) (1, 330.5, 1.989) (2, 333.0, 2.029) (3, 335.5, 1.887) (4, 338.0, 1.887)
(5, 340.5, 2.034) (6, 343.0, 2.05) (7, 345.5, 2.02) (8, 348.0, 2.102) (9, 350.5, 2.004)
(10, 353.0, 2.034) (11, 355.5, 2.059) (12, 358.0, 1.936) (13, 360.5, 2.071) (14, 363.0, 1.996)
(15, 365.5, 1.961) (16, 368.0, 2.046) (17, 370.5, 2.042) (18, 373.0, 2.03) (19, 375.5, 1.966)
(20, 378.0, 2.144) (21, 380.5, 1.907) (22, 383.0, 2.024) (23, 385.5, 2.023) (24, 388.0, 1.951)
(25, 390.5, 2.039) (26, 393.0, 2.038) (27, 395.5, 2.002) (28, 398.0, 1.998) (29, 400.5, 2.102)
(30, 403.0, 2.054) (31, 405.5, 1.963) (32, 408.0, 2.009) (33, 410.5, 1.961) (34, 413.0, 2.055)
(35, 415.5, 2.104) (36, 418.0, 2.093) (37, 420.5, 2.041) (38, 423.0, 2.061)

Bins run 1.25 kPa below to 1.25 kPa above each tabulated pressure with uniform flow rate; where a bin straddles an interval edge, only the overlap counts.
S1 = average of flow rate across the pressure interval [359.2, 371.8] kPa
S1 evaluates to 2.02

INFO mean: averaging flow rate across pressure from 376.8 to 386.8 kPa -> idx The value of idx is 2.02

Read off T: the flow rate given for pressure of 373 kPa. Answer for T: 2.03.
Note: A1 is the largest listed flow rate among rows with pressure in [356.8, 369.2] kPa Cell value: 2.071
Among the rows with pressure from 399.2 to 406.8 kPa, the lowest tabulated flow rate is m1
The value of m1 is 1.963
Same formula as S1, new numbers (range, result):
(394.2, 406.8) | 2.02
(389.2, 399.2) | 2.02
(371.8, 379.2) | 2.05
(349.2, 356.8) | 2.03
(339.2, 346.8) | 2.03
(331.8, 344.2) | 1.98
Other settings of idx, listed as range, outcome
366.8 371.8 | 2.04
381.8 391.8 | 2.01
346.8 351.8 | 2.05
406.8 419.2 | 2.04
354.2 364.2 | 2.02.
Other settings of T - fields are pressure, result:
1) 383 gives 2.024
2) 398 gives 1.998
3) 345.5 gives 2.02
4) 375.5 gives 1.966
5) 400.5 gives 2.102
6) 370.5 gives 2.042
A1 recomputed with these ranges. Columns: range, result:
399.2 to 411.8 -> 2.102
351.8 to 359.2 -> 2.059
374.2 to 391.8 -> 2.144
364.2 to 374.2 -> 2.046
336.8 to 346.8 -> 2.05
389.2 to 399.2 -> 2.039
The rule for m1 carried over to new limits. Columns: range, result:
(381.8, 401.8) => 1.951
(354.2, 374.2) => 1.936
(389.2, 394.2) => 2.038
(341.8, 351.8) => 2.004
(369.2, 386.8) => 1.907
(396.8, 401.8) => 1.998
